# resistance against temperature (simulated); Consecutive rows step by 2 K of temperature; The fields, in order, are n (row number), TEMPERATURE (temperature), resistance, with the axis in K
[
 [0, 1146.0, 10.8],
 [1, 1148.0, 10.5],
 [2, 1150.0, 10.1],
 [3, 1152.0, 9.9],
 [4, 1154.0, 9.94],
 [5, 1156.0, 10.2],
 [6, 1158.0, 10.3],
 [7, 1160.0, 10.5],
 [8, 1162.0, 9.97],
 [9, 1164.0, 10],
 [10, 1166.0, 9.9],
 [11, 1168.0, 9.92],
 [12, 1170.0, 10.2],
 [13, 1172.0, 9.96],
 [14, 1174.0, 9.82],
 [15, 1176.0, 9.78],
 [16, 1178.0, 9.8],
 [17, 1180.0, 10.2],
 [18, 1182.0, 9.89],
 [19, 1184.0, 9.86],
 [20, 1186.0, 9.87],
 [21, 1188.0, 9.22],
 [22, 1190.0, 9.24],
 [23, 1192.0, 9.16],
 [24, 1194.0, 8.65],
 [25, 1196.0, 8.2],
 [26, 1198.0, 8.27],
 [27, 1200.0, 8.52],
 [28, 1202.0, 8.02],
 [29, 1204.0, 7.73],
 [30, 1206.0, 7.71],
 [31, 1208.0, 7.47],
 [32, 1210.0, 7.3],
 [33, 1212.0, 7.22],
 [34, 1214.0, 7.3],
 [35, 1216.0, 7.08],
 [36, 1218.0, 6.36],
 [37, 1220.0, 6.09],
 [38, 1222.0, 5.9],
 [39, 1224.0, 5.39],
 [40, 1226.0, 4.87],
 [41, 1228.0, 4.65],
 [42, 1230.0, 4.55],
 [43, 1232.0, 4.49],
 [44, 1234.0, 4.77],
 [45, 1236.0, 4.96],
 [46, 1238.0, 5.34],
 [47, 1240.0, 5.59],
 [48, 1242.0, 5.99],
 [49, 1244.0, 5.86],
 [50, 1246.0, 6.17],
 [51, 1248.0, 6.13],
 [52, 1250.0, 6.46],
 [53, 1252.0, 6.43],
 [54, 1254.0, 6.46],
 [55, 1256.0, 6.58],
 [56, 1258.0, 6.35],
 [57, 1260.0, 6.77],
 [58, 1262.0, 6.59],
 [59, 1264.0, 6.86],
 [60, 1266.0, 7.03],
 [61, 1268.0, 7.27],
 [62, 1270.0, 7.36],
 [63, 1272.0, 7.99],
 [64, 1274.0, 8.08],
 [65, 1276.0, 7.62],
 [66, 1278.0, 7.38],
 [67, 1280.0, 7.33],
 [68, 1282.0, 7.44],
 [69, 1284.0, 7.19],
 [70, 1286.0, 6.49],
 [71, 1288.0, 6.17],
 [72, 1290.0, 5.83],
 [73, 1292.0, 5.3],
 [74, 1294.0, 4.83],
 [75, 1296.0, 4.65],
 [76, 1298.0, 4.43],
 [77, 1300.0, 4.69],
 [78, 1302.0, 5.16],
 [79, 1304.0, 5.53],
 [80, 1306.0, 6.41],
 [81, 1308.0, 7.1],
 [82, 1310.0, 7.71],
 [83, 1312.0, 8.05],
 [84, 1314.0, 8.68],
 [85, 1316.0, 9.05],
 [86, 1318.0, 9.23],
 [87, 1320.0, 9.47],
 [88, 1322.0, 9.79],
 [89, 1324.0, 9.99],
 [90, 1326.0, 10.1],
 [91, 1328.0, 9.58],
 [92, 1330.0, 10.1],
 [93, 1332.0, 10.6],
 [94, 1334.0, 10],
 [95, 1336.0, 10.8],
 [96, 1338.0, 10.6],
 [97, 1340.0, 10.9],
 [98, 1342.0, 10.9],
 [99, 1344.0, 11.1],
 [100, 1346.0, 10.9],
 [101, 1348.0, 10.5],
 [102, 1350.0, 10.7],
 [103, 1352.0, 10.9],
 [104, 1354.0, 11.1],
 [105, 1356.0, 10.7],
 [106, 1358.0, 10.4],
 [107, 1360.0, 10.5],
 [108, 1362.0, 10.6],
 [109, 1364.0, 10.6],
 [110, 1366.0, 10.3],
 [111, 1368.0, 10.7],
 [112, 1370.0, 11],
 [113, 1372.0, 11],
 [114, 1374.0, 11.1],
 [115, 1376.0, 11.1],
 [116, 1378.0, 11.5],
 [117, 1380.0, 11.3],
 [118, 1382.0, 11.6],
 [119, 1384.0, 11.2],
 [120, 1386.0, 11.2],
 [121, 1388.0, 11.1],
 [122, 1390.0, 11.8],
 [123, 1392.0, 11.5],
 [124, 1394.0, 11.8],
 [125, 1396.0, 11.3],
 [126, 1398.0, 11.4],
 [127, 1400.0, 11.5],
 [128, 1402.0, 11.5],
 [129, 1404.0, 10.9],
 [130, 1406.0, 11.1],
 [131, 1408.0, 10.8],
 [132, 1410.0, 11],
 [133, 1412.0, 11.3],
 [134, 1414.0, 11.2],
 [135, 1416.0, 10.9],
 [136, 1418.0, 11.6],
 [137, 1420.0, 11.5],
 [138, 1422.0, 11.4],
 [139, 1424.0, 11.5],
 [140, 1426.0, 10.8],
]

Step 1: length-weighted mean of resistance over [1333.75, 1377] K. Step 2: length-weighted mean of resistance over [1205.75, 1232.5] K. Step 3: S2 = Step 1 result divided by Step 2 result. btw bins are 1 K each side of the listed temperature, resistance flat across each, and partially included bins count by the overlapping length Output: 1.75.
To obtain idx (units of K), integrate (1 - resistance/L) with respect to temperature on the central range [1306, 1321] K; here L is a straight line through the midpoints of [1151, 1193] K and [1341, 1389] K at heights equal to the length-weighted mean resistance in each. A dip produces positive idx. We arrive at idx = 3.3 K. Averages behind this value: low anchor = 9.89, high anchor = 10.9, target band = 8.33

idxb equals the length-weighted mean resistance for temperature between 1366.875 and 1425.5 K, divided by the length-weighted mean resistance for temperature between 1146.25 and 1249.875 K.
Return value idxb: 1.4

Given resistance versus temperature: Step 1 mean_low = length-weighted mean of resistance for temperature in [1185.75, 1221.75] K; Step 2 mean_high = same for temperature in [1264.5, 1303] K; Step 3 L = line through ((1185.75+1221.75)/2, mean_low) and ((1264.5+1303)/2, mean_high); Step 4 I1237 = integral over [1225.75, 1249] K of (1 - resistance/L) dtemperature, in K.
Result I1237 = 6.3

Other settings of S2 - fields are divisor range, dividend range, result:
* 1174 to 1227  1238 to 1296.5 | 0.81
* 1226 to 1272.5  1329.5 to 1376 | 1.77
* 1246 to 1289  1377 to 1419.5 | 1.63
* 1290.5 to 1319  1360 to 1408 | 1.72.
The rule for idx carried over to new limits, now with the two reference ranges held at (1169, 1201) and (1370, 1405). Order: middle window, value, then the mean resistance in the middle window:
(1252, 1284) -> 9.7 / 7.12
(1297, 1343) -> 8.9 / 8.65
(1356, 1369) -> 0.7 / 10.5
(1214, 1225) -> 3.9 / 6.27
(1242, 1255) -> 4.9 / 6.23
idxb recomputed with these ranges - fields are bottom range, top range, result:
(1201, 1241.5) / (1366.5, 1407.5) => 1.83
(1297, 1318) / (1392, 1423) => 1.66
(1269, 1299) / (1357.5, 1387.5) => 1.67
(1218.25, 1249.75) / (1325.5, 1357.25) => 1.95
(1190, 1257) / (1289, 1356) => 1.32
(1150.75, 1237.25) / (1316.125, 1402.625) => 1.31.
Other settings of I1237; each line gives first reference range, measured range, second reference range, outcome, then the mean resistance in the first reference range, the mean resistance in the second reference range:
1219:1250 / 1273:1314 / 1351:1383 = 7.3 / 5.42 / 10.9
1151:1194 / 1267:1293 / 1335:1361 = 8.4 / 9.86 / 10.8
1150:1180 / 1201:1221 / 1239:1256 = 1.7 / 10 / 6.16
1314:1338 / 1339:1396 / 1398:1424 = -2.5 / 9.86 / 11.2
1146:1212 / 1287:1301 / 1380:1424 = 7.1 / 9.37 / 11.3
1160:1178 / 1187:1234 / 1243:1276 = 8.4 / 9.97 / 6.8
